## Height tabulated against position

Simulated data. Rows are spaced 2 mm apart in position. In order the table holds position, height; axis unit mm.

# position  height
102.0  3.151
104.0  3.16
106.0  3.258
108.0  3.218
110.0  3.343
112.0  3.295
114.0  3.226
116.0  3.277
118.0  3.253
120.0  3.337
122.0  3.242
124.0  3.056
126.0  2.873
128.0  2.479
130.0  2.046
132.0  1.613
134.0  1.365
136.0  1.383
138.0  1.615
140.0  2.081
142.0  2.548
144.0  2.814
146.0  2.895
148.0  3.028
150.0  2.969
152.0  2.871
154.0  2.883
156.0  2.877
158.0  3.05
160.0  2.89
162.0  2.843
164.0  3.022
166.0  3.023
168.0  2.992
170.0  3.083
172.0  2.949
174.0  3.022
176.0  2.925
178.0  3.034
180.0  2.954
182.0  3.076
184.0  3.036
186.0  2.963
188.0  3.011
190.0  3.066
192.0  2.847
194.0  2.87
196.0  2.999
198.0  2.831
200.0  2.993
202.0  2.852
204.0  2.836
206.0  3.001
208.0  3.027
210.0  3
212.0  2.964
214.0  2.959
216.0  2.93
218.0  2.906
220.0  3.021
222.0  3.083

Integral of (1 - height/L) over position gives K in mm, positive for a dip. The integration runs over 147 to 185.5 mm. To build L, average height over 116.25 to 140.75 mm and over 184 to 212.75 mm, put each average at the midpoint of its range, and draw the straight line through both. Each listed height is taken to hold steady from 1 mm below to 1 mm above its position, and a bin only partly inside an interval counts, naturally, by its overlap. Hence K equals -4.0 mm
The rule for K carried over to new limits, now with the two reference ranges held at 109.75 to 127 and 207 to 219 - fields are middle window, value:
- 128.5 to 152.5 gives 6.7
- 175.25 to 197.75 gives 0.4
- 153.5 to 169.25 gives 0.7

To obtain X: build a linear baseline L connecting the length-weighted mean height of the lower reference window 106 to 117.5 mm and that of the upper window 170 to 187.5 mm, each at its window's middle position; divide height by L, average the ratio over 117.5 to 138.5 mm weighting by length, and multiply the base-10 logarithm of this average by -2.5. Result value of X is 0.323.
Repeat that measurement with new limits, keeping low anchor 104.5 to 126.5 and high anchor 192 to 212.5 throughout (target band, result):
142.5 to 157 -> 0.078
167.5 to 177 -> 0.014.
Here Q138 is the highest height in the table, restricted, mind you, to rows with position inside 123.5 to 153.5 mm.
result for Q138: 3.056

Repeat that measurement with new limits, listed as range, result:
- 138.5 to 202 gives 3.083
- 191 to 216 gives 3.027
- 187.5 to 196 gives 3.066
